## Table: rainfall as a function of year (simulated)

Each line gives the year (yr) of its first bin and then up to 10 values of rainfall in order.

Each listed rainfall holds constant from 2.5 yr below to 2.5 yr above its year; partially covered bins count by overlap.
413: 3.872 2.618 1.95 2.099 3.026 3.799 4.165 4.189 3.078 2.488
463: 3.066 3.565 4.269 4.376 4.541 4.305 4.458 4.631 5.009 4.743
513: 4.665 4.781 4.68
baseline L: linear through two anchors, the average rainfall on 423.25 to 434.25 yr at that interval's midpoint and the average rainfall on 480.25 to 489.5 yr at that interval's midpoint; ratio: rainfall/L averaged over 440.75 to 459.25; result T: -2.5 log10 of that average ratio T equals -0.14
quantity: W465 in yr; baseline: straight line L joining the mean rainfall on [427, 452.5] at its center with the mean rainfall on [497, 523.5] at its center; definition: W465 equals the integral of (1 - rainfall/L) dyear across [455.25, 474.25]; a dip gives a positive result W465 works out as 3.29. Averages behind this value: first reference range 3.51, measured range 3.28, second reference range 4.76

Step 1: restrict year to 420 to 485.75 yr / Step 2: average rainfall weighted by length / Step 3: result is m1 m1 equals 3.43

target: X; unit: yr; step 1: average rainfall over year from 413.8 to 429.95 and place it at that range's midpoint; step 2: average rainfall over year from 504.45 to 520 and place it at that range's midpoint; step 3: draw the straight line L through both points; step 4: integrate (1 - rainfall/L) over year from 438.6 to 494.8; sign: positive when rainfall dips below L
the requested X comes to -5.0 yr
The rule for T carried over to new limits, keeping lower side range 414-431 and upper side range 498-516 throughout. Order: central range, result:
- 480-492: -0.06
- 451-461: 0.20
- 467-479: -0.07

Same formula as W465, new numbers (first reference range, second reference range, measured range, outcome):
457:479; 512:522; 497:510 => -1.22 yr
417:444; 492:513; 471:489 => -1.00 yr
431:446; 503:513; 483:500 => 0.22 yr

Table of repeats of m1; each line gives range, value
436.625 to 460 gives 3.55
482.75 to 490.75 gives 4.39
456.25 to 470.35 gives 3.06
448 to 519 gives 4.13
